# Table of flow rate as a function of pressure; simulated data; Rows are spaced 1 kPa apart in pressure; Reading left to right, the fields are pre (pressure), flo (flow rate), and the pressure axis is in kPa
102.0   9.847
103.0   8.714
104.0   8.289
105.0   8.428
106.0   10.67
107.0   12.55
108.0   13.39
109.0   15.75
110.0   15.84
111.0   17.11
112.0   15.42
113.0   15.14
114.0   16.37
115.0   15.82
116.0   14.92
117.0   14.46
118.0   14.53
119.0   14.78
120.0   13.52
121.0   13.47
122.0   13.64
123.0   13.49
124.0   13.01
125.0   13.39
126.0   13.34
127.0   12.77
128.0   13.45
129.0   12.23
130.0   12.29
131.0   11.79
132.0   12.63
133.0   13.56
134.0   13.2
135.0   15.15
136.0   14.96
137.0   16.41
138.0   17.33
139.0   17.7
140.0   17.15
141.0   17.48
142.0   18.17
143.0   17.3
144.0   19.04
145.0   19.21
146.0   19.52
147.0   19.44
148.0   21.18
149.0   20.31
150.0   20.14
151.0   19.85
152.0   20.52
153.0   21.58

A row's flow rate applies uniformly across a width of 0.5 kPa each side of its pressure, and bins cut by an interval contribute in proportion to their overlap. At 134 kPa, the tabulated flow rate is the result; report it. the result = 13.2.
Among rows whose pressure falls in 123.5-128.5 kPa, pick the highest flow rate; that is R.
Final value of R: 13.45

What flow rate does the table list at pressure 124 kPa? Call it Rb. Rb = 13.01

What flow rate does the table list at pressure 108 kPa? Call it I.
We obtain 13.39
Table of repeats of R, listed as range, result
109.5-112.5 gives 17.11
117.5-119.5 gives 14.78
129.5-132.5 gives 12.63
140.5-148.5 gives 21.18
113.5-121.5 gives 16.37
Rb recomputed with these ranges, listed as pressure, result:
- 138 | 17.33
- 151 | 19.85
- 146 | 19.52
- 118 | 14.53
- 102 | 9.847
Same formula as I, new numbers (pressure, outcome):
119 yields 14.78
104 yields 8.289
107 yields 12.55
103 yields 8.714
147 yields 19.44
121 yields 13.47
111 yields 17.11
